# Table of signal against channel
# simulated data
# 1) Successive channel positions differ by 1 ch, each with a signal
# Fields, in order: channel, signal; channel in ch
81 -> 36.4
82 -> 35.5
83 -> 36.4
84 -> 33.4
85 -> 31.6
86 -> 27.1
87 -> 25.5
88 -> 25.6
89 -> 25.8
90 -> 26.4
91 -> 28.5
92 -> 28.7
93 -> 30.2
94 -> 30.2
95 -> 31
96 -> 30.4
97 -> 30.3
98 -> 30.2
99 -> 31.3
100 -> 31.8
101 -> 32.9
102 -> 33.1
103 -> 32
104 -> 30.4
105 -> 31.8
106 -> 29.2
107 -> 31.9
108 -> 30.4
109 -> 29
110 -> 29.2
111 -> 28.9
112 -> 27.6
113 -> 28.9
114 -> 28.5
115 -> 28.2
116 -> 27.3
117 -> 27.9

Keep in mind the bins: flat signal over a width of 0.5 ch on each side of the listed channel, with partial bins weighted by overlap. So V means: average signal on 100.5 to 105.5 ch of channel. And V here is 32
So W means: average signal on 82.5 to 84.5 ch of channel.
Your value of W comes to 34.9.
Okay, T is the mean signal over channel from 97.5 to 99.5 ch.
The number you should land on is 30.8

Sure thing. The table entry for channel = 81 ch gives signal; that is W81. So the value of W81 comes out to 36.4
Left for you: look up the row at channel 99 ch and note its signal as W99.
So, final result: 31.3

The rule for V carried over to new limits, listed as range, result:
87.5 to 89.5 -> 25.7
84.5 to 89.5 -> 27.1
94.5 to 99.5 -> 30.6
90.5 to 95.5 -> 29.7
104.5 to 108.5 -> 30.8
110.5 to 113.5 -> 28.5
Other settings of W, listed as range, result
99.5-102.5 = 32.6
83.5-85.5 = 32.5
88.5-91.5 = 26.9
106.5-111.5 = 29.9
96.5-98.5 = 30.2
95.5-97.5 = 30.4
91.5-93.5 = 29.4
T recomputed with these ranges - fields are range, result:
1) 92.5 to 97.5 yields 30.4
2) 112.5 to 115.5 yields 28.5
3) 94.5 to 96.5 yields 30.7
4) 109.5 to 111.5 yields 29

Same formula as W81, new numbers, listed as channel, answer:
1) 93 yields 30.2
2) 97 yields 30.3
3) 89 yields 25.8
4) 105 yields 31.8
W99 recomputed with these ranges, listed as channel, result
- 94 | 30.2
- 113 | 28.9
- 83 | 36.4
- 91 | 28.5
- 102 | 33.1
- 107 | 31.9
